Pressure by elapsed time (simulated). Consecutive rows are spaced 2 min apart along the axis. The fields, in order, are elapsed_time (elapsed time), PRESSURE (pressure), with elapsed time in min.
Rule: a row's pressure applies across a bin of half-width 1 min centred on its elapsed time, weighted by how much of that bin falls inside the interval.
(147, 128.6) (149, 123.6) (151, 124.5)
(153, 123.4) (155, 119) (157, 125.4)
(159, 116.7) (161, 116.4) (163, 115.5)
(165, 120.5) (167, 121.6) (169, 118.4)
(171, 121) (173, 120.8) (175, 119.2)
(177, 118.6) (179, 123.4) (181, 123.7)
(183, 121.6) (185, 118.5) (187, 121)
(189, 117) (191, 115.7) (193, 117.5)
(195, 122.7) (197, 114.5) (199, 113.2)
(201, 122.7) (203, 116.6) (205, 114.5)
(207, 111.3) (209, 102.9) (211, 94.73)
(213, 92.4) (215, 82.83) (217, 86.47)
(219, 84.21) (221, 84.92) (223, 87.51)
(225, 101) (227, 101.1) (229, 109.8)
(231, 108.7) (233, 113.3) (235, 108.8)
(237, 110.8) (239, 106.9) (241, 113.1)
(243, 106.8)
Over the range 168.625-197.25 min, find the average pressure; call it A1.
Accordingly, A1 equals 120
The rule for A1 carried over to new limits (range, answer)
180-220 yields 110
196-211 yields 112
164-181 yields 121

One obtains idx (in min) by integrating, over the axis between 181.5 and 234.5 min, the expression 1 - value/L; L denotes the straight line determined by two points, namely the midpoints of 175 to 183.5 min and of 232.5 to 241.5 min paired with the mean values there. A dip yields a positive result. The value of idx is 4.2 min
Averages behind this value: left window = 122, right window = 110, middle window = 107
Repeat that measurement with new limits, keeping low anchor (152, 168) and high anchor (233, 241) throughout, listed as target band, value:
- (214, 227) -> 2.7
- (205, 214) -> 0.9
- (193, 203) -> -0.3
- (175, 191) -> -0.5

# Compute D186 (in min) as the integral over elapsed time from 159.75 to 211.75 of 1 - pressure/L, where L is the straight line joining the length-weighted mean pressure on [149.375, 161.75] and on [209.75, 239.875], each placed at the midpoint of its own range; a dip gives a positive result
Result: -2.9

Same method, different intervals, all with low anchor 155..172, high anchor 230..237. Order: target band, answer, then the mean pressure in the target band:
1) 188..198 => -0.16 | 117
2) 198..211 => 0.23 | 112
